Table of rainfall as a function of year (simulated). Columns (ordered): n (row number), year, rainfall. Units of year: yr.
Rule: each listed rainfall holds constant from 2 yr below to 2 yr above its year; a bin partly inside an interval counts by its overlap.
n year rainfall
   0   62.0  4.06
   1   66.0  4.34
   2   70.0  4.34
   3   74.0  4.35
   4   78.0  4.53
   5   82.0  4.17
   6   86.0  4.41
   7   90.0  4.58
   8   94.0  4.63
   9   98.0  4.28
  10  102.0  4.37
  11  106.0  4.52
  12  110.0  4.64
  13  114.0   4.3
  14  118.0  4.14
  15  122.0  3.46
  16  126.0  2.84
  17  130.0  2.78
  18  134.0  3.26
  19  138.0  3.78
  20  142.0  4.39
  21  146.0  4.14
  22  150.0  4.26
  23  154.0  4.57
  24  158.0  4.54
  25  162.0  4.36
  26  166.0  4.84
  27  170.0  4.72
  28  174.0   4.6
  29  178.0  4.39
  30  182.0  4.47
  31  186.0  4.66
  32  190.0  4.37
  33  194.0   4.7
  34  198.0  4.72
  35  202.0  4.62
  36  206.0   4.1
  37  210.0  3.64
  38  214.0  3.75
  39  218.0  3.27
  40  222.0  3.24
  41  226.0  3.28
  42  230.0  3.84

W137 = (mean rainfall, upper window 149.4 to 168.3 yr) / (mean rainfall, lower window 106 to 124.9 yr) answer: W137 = 1.1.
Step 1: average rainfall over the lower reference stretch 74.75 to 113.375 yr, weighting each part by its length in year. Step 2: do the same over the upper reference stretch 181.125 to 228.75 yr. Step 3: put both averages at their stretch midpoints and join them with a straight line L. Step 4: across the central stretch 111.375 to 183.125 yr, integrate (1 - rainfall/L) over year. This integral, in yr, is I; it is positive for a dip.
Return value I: 2.5 yr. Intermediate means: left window 4.45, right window 4.06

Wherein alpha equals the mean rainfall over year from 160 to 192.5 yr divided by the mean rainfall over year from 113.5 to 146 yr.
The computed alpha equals 1.26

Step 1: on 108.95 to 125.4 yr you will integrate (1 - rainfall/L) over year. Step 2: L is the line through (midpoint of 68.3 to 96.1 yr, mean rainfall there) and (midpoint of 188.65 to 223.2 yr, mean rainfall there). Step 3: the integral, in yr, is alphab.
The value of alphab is 1.3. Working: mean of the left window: 4.43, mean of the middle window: 4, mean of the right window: 4.06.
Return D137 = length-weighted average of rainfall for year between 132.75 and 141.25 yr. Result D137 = 3.67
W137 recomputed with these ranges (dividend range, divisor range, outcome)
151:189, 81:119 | 1.03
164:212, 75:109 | 1.01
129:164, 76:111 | 0.91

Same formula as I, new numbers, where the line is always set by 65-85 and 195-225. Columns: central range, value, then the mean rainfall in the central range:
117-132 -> 3.4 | 3.25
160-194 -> -4.6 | 4.56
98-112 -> -0.7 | 4.48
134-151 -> 0.4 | 4.03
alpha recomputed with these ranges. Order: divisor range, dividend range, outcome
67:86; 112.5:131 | 0.81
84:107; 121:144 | 0.77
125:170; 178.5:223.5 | 1.03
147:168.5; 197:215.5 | 0.92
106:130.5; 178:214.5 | 1.14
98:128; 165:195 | 1.13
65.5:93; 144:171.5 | 1.02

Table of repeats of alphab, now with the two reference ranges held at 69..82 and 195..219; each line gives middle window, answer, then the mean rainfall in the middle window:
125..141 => 3.7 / 3.26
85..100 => -0.5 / 4.48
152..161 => -0.7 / 4.53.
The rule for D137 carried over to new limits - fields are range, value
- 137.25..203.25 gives 4.49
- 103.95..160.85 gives 3.98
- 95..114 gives 4.45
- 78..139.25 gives 4.03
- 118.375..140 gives 3.29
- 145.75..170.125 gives 4.5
